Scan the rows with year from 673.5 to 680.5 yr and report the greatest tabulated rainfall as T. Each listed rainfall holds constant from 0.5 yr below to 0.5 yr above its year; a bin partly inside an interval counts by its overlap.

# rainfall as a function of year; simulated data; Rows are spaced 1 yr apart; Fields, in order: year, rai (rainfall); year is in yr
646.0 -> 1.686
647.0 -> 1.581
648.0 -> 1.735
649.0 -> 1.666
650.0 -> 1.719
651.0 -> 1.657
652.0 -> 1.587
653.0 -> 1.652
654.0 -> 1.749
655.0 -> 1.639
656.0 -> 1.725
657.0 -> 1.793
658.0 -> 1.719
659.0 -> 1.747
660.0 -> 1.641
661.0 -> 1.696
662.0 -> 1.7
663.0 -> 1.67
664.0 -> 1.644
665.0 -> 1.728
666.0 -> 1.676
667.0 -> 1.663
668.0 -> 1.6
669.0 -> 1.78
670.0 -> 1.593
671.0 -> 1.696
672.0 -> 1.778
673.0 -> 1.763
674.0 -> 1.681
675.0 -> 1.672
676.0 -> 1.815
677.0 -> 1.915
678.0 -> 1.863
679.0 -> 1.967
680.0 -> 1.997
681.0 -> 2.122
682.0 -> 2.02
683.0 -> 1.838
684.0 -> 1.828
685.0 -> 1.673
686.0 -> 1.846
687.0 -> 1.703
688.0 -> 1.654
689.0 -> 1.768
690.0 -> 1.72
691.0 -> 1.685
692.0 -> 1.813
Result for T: 1.997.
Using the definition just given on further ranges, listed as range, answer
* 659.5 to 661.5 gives 1.696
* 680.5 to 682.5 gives 2.122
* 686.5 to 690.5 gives 1.768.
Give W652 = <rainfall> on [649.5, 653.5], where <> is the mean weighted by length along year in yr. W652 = 1.65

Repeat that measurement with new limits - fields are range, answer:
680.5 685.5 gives 1.9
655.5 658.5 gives 1.75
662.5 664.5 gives 1.66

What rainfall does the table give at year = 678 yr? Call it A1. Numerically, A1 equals 1.863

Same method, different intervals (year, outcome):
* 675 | 1.672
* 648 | 1.735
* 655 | 1.639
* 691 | 1.685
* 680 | 1.997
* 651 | 1.657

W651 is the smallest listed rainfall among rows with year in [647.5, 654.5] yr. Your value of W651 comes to 1.587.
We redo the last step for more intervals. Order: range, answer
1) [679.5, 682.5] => 1.997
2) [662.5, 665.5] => 1.644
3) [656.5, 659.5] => 1.719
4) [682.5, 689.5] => 1.654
